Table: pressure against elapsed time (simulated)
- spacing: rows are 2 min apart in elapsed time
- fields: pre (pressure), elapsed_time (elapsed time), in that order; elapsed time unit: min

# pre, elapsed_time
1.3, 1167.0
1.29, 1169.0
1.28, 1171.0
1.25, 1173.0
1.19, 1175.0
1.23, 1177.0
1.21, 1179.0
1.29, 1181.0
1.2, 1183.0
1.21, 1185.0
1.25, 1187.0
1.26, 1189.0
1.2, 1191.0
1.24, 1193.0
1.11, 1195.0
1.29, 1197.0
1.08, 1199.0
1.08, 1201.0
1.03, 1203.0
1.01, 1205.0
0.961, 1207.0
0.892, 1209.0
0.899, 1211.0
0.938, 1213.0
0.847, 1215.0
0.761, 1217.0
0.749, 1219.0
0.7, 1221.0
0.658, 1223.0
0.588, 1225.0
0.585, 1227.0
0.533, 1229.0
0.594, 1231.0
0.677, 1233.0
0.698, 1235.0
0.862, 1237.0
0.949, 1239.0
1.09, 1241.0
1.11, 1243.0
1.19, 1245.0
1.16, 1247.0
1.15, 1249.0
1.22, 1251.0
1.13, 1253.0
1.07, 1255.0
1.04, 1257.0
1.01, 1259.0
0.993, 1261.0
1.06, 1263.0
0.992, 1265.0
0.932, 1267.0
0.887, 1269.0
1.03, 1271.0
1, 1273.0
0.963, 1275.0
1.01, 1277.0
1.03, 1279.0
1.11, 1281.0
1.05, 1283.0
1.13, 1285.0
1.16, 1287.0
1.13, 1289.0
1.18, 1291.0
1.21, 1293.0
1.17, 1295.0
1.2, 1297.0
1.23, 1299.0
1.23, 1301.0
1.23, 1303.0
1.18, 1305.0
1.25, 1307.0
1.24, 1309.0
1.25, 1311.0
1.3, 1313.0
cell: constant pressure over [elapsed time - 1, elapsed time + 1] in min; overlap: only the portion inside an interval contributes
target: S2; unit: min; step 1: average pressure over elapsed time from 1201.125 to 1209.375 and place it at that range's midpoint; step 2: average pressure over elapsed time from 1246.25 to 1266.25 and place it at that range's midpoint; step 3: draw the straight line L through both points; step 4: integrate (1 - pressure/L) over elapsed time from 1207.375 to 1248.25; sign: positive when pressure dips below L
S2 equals 8.1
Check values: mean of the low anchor 0.991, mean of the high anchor 1.08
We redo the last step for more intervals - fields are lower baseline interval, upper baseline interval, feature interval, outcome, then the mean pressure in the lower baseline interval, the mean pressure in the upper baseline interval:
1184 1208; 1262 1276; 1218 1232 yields 5.8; 1.14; 0.981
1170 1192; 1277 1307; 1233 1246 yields 2.5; 1.23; 1.16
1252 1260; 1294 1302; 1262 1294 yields 2.4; 1.06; 1.21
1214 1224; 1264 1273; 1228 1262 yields -4.1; 0.743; 0.965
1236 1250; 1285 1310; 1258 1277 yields 2.4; 1.07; 1.2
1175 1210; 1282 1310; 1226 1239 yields 5.4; 1.15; 1.19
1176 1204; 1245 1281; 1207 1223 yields 4.5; 1.19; 1.05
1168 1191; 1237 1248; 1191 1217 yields 3.3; 1.24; 1.08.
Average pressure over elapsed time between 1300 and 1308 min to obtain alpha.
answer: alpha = 1.22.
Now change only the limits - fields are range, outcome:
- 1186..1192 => 1.24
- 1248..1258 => 1.12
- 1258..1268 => 0.997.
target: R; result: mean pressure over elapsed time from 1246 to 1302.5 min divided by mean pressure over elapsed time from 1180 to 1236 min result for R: 1.2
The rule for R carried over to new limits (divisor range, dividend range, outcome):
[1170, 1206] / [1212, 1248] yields 0.69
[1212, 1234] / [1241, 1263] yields 1.59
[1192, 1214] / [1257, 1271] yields 0.94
